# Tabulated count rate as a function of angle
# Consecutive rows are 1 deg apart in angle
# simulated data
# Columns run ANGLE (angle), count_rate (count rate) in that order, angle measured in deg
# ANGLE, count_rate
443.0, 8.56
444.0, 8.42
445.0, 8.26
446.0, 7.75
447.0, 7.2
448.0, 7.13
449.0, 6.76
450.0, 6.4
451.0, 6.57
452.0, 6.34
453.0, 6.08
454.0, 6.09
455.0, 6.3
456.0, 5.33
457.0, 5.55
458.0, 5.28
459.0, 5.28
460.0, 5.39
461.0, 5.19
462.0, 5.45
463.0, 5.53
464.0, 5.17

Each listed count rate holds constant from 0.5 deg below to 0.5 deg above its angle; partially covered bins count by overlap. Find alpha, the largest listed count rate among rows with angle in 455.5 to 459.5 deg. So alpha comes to 5.55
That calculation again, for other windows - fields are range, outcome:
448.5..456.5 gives 6.76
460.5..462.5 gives 5.45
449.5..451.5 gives 6.57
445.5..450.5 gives 7.75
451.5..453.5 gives 6.34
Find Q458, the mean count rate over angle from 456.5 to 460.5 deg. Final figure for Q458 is 5.38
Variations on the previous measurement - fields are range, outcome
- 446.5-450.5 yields 6.87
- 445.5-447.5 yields 7.47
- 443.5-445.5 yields 8.34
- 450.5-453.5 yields 6.33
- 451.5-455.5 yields 6.2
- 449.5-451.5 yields 6.49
